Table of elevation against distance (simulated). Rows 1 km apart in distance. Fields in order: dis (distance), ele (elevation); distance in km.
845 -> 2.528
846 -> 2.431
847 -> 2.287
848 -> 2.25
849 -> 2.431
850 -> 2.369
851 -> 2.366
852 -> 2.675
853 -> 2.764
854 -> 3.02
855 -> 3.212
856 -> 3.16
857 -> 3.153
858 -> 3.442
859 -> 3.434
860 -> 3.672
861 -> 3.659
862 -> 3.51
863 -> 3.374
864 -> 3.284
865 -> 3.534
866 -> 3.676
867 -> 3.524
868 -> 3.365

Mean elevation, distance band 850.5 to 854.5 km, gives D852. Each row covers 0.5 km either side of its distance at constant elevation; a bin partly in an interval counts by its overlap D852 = 2.71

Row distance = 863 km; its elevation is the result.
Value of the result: 3.374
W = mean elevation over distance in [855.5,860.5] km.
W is 3.37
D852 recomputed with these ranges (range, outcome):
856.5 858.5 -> 3.3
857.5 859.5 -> 3.44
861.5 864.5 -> 3.39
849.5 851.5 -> 2.37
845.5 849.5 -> 2.35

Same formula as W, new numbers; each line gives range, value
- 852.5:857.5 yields 3.06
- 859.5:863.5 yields 3.55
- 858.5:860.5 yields 3.55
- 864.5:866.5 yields 3.6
